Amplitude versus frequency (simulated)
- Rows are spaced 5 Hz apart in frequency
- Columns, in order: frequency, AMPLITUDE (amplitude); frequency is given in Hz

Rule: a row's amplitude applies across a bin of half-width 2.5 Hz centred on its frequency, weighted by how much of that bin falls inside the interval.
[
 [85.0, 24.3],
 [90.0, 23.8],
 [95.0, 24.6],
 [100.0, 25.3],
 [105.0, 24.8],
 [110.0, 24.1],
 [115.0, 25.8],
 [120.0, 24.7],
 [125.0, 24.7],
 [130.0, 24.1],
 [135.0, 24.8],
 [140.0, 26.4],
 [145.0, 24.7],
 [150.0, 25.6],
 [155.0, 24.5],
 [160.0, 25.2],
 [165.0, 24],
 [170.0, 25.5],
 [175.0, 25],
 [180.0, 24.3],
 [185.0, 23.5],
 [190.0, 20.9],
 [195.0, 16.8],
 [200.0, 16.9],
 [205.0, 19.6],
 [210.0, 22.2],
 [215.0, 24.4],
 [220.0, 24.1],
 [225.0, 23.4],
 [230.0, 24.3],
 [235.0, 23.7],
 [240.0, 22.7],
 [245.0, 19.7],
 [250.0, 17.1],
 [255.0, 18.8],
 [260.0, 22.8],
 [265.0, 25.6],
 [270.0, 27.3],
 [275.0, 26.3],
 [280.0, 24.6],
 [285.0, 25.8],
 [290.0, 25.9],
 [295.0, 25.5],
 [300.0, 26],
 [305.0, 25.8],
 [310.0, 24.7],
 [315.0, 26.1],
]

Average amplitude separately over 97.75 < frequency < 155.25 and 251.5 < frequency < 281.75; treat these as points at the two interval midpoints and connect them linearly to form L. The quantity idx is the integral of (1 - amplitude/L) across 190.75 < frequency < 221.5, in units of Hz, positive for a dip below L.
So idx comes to 4.8 Hz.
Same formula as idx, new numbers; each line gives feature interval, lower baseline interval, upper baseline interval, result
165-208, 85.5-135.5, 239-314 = 4.65 Hz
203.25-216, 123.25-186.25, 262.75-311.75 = 1.66 Hz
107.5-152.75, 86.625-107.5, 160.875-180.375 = -0.54 Hz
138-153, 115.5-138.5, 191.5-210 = -1.49 Hz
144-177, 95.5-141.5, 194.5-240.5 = -1.76 Hz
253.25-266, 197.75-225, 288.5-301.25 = 0.97 Hz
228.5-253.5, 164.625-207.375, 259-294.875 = 2.85 Hz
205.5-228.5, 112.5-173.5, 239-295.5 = 0.82 Hz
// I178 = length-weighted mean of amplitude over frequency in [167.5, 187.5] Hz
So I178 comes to 24.6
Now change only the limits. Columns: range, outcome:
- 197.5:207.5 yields 18.2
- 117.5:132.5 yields 24.5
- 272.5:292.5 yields 25.6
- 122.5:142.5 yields 25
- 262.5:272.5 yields 26.4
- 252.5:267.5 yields 22.4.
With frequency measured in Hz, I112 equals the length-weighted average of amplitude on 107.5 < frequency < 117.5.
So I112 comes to 24.9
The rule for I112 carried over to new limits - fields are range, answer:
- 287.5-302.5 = 25.8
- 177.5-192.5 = 22.9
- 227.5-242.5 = 23.6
